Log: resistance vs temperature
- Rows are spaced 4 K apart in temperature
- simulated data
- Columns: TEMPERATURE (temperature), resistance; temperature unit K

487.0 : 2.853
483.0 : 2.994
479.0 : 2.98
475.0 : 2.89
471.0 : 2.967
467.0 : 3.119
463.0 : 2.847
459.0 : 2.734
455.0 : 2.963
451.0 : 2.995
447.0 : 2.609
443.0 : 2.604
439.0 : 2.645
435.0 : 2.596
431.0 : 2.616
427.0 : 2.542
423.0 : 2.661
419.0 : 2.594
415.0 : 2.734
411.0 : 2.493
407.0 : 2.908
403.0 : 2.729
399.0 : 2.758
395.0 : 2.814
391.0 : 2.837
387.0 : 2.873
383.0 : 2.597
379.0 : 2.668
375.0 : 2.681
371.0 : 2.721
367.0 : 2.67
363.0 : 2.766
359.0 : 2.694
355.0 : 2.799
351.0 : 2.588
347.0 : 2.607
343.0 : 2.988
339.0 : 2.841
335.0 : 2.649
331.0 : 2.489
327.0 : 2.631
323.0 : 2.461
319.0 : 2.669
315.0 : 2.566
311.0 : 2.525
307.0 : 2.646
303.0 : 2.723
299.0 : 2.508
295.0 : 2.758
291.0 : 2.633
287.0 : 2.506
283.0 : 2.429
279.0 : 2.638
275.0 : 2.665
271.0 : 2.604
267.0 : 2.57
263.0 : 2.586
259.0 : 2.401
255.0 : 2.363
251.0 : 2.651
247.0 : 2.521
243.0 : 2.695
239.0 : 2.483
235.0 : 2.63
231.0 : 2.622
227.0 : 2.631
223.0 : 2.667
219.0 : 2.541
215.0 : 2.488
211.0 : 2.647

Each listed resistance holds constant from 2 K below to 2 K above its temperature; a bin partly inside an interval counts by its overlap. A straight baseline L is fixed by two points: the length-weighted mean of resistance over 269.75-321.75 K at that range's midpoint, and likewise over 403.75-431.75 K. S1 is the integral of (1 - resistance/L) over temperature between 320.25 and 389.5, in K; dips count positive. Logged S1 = -1.6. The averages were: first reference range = 2.6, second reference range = 2.65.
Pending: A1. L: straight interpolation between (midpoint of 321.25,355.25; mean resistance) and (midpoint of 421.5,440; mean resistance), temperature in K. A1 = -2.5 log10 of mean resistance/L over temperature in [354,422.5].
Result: -0.04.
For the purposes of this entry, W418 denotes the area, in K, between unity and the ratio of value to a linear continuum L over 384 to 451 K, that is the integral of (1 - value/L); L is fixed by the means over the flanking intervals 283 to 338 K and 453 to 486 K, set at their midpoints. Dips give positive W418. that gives 3.0 K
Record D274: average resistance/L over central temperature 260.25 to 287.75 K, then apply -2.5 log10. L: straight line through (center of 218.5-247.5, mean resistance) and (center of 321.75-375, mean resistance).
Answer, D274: 0.03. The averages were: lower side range 2.61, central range 2.57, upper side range 2.69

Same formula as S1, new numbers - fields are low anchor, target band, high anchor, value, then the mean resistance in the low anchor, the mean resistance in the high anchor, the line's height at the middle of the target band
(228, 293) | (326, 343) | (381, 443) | -0.4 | 2.56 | 2.69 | 2.63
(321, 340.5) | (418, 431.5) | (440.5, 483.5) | 1.0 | 2.61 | 2.88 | 2.8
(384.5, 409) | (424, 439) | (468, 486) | 1.5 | 2.82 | 2.96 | 2.88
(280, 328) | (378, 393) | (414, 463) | -0.5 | 2.59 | 2.7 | 2.65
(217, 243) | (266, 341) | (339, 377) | 2.0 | 2.6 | 2.73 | 2.68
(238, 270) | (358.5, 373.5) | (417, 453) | -0.6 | 2.54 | 2.65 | 2.61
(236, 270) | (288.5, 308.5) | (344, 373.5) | -0.3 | 2.54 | 2.7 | 2.61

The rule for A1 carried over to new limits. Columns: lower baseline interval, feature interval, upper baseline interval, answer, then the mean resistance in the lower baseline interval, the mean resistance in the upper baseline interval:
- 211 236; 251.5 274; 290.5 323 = 0.04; 2.6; 2.62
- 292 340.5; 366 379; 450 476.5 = 0.02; 2.62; 2.93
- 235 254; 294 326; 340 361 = 0.03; 2.58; 2.74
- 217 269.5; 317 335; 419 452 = 0.01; 2.57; 2.64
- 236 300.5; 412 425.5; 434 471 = 0.05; 2.56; 2.81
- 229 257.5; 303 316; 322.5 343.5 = 0.02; 2.56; 2.67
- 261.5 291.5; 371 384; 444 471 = 0.03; 2.58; 2.87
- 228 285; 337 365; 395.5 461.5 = -0.05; 2.56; 2.7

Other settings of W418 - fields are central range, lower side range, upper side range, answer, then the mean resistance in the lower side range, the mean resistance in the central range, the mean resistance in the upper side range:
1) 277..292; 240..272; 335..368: 0.3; 2.55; 2.55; 2.74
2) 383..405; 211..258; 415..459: -1.0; 2.57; 2.78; 2.69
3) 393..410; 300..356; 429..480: -0.3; 2.65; 2.78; 2.81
